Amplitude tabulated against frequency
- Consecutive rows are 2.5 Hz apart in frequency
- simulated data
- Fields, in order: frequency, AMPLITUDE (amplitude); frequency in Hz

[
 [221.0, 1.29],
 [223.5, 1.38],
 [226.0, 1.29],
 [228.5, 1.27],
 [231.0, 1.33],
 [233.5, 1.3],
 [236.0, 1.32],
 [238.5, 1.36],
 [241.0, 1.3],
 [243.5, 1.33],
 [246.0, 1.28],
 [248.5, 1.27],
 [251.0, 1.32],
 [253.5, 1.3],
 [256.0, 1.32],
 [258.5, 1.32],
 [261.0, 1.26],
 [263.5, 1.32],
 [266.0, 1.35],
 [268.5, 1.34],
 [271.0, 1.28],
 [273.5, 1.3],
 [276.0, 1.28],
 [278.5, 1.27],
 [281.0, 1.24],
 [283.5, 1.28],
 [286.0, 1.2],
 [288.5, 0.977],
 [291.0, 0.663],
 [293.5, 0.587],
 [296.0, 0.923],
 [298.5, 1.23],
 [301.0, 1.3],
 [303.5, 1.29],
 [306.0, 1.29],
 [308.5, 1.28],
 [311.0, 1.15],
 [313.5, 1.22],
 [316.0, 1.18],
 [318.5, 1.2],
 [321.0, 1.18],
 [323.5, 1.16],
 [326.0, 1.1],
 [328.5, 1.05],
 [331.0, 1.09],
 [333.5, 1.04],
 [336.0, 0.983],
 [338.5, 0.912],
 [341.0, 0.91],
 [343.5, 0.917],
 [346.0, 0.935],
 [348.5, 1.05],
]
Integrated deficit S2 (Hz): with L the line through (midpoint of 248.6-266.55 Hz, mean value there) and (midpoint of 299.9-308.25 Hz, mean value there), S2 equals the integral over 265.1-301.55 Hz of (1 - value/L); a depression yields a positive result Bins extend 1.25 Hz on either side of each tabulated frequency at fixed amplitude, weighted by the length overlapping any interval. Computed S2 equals 4.4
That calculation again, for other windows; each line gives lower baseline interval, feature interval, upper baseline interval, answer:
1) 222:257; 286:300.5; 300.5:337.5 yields 3.4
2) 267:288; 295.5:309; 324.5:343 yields -0.9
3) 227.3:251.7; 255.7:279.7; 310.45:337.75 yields -1.1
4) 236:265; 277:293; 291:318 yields 1.5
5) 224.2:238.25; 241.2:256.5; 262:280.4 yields 0.0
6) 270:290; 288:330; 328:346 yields -0.6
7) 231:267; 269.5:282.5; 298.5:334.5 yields -0.2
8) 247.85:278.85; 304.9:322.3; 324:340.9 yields -1.7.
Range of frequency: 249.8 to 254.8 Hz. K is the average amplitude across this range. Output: 1.31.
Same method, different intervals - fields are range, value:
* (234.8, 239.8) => 1.34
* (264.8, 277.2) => 1.31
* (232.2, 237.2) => 1.31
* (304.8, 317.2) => 1.22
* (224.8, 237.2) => 1.3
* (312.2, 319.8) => 1.2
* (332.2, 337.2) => 1.01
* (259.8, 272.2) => 1.31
